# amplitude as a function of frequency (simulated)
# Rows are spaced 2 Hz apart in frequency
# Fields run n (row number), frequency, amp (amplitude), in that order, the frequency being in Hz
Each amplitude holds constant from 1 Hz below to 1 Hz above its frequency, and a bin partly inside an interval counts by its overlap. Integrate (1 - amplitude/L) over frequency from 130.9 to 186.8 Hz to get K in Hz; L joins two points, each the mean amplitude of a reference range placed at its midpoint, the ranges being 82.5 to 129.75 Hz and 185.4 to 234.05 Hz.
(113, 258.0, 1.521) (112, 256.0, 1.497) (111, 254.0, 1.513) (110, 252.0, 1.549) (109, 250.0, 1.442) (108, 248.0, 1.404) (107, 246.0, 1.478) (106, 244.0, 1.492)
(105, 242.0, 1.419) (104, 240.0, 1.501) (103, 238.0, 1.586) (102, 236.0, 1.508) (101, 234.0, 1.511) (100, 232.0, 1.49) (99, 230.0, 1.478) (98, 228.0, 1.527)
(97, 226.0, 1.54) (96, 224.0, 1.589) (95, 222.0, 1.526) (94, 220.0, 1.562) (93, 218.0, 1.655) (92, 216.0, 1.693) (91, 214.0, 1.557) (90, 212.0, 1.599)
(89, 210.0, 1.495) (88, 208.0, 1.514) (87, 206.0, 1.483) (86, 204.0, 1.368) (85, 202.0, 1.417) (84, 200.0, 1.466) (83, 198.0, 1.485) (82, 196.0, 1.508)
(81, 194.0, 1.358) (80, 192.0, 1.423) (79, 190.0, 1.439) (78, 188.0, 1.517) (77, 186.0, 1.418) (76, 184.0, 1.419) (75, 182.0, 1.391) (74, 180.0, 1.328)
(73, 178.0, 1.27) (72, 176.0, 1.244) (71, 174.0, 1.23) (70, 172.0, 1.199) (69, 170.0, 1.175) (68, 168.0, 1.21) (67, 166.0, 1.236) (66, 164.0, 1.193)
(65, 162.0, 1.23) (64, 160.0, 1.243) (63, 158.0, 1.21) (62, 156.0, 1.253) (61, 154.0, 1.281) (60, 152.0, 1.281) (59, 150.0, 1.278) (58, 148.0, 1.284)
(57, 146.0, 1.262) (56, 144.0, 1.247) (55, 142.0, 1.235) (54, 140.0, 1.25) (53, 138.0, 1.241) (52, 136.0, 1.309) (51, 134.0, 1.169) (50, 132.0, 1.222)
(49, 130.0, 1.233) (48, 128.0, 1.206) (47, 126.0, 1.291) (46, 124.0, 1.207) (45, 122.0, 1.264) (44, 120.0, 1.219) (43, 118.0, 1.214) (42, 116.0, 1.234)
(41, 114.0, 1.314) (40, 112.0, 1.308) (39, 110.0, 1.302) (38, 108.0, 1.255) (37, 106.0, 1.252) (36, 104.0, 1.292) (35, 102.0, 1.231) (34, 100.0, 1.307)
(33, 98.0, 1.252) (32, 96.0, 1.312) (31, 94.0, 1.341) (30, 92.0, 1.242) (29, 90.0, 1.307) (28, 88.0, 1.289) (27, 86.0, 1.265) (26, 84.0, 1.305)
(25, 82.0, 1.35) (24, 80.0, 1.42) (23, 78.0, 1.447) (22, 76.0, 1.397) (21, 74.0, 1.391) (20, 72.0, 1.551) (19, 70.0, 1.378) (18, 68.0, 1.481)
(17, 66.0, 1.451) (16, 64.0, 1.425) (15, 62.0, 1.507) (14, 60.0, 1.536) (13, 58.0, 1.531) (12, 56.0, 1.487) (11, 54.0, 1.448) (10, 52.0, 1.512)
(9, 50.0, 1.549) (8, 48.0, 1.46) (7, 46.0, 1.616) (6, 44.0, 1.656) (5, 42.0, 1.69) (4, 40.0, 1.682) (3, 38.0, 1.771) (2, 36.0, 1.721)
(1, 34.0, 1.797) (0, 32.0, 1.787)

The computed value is 5.20 Hz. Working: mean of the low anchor 1.27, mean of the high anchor 1.51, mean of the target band 1.26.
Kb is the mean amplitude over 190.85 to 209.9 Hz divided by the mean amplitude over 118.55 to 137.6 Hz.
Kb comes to 1.17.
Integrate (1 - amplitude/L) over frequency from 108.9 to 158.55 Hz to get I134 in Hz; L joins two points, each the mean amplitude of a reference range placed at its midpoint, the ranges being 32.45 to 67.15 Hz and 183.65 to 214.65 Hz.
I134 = 8.64 Hz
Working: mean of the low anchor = 1.58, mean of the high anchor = 1.47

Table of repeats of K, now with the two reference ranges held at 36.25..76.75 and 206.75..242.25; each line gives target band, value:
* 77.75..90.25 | 1.6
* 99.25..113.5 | 2.4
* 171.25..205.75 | 3.5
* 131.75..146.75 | 2.9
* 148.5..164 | 2.9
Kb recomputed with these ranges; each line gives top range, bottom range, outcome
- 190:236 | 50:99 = 1.08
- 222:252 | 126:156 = 1.20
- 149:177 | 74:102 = 0.93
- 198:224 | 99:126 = 1.21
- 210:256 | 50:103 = 1.10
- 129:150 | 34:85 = 0.82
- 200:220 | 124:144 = 1.24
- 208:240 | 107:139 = 1.24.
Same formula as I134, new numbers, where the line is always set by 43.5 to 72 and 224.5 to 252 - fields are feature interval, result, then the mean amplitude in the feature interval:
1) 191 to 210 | 0.6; 1.45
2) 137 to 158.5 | 3.5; 1.26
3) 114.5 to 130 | 2.7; 1.24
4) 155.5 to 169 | 2.5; 1.22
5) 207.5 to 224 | -0.9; 1.58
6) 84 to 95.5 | 1.6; 1.29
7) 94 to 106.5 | 1.8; 1.28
